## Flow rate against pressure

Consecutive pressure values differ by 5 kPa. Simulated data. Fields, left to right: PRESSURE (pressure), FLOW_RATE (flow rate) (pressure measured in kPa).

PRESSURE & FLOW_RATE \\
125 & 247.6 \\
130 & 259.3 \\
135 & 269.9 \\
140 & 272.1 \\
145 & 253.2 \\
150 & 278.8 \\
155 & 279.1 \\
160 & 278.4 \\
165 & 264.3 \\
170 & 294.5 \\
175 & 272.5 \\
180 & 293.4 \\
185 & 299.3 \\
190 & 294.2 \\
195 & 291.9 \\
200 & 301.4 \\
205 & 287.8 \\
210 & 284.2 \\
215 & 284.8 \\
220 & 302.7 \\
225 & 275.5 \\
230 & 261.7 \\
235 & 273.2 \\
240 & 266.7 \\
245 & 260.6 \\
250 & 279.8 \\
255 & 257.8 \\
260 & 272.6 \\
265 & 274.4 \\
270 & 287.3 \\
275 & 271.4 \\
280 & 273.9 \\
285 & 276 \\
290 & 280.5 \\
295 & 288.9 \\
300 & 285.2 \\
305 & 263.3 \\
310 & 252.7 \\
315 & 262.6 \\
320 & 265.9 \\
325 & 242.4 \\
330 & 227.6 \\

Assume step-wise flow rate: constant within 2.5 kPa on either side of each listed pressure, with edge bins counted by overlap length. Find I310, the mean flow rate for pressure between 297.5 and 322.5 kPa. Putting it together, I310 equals 266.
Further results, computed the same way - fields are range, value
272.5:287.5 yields 274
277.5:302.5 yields 281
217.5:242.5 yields 276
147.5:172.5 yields 279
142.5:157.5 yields 270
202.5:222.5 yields 290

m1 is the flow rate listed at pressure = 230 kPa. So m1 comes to 261.7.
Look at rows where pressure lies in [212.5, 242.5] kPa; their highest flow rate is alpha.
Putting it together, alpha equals 302.7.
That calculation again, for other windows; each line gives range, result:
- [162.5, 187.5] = 299.3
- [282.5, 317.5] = 288.9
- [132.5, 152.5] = 278.8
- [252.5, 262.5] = 272.6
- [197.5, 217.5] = 301.4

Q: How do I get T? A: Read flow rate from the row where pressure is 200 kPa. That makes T 301.4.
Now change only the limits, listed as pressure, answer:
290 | 280.5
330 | 227.6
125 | 247.6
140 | 272.1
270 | 287.3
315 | 262.6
